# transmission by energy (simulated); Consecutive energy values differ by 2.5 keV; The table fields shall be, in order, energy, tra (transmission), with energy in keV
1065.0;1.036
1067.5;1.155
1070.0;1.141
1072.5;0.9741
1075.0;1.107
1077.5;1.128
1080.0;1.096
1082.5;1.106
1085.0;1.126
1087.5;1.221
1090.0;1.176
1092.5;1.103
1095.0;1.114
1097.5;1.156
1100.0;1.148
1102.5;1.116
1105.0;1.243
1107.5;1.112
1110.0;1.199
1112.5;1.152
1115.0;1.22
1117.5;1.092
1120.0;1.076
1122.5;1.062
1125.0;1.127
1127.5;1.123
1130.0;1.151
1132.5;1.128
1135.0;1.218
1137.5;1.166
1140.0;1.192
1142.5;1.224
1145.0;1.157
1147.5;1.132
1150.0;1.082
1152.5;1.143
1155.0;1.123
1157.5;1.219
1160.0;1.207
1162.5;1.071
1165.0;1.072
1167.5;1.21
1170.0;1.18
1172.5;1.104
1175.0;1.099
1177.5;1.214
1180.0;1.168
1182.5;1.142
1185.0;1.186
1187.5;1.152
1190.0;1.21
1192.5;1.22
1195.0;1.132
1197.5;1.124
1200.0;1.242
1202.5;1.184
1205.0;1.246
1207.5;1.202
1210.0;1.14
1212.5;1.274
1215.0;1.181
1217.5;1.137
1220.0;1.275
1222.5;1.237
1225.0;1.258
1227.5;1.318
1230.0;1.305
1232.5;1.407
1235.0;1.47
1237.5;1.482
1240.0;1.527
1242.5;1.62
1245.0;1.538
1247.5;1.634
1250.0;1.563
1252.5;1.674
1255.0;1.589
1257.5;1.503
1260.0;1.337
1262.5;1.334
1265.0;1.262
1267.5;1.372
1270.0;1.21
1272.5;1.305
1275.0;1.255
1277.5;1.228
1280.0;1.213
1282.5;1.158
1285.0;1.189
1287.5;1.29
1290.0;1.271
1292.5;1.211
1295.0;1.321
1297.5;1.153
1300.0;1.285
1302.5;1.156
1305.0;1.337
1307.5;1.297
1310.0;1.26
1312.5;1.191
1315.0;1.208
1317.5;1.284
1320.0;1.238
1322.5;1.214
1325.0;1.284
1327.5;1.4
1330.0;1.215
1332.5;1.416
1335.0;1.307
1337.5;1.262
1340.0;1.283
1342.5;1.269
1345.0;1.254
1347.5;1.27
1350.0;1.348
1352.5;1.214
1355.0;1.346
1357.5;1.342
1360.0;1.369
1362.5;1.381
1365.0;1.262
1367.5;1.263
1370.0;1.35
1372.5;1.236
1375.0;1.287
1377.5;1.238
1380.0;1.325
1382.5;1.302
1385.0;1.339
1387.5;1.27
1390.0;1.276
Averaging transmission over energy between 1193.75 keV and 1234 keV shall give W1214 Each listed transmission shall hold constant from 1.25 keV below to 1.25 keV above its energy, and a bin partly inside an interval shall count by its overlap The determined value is 1.23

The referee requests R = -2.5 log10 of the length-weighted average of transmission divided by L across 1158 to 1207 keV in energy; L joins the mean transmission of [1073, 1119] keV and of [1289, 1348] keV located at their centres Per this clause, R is 0.021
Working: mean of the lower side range 1.14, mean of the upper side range 1.27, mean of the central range 1.17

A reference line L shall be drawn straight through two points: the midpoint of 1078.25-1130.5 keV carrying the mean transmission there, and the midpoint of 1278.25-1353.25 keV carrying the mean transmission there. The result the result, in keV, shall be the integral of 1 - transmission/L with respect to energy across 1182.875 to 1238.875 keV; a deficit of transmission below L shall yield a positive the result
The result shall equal -2.0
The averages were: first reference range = 1.14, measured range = 1.24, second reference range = 1.26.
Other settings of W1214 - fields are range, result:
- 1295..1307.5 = 1.25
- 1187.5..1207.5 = 1.19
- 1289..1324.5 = 1.25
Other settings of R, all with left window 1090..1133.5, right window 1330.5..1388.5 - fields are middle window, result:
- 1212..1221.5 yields -0.005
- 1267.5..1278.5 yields -0.018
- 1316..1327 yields 0.010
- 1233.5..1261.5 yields -0.244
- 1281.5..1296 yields 0.012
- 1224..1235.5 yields -0.111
